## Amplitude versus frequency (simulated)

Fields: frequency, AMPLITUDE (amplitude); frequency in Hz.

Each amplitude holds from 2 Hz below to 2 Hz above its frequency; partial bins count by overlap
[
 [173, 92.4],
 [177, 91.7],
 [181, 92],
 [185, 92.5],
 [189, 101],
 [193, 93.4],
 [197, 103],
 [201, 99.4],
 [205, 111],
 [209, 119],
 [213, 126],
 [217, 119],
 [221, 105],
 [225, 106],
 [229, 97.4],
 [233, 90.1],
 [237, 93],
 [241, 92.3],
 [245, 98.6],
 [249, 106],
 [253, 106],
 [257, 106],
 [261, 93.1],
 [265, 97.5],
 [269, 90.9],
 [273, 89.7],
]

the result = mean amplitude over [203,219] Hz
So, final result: 119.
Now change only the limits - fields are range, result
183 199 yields 97.5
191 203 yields 98.6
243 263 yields 102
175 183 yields 91.8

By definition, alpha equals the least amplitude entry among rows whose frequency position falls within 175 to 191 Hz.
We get 91.7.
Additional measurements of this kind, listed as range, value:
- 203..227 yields 105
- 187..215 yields 93.4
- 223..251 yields 90.1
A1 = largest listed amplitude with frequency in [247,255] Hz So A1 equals 106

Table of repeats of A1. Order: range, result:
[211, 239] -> 126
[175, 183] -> 92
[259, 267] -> 97.5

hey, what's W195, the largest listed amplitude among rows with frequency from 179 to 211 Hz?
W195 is 119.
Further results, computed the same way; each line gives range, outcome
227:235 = 97.4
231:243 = 93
